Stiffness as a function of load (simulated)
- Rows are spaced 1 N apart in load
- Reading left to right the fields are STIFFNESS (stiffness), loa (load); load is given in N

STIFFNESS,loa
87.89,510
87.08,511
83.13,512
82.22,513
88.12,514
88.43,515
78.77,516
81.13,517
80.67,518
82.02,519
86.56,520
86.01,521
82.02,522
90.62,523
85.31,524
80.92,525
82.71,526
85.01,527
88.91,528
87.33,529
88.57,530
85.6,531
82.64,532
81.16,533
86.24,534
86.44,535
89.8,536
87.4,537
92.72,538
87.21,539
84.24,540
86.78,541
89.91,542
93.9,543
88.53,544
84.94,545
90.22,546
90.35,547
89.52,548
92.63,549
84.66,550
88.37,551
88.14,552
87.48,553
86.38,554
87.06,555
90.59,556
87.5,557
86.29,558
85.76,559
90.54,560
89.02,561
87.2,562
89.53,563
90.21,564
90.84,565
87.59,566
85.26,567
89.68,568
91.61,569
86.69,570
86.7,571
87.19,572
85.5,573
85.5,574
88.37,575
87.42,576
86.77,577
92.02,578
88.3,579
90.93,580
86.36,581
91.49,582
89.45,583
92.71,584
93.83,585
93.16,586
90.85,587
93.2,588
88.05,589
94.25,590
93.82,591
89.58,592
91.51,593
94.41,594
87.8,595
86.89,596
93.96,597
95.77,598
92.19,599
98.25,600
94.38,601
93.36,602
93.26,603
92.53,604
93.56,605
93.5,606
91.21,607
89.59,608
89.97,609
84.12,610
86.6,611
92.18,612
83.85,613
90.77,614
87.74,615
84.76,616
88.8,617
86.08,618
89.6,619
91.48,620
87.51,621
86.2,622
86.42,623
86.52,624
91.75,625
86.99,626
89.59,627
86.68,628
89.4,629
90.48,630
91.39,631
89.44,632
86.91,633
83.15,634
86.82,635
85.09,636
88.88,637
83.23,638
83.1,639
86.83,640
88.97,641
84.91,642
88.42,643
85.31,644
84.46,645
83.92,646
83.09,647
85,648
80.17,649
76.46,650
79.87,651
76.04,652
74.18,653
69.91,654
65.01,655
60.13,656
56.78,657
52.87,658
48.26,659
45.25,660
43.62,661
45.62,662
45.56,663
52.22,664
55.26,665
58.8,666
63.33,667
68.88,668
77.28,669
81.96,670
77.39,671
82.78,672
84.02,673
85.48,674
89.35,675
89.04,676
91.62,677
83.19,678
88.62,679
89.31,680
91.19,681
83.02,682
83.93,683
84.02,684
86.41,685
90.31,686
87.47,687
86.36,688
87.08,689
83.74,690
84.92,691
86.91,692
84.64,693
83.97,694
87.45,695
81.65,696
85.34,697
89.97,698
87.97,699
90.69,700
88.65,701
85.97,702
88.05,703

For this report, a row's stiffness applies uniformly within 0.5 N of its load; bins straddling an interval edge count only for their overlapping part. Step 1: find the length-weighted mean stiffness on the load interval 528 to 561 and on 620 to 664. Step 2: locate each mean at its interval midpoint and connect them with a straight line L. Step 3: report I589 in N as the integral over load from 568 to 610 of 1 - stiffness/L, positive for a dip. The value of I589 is -3.83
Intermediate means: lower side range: 87.8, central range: 90.8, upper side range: 77.8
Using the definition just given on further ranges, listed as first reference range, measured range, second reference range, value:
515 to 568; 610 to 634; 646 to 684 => -3.32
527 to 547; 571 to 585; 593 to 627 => 0.03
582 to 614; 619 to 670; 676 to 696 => 7.13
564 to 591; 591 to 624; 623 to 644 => -0.71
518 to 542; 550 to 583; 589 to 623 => -0.02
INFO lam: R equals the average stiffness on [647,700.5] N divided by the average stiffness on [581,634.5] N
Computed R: 0.85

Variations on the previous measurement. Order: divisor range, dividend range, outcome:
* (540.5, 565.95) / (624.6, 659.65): 0.91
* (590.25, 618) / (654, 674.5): 0.69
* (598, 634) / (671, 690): 0.97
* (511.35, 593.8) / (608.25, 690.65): 0.92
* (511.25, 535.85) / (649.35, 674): 0.76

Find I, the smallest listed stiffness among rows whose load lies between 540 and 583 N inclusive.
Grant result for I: 84.24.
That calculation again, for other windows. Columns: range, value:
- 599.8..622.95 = 83.85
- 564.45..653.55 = 74.18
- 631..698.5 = 43.62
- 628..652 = 76.04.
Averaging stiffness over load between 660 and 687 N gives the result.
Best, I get 75.5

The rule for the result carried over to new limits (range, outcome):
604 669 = 79.3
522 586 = 88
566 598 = 89.8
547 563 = 88.2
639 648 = 85.6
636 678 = 73.5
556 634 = 89.6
